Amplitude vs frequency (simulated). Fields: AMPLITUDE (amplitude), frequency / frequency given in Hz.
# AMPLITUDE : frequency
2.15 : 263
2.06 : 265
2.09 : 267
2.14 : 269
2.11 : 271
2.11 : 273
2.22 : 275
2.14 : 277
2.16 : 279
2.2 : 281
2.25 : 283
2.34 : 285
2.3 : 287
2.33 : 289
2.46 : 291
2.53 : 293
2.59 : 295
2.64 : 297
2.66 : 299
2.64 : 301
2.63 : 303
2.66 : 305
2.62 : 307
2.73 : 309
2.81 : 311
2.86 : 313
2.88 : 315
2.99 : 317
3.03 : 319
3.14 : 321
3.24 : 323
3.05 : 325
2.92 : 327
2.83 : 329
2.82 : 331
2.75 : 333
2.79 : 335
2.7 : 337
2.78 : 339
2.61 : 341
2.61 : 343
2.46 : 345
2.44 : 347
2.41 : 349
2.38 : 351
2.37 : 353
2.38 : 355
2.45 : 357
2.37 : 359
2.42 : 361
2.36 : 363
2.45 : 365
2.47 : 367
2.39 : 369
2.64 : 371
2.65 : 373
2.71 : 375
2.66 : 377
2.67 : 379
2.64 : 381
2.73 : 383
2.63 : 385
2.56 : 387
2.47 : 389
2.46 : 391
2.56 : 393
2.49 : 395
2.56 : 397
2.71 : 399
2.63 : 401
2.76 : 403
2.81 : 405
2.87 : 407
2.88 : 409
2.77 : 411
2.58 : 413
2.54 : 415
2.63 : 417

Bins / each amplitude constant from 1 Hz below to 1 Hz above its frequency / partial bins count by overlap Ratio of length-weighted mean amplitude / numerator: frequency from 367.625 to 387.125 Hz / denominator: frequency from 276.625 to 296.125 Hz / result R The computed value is 1.12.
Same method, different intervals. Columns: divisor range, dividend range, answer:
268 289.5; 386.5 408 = 1.19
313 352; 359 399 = 0.92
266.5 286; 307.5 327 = 1.36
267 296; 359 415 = 1.15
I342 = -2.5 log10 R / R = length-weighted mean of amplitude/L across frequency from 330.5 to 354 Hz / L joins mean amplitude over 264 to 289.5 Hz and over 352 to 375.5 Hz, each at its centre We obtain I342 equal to -0.08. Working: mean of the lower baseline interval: 2.19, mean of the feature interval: 2.59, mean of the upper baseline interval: 2.47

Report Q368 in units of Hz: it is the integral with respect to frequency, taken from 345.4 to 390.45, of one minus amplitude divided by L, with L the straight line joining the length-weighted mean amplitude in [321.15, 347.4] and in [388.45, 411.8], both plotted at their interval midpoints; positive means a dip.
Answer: 3.6 Hz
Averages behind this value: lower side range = 2.79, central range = 2.51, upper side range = 2.67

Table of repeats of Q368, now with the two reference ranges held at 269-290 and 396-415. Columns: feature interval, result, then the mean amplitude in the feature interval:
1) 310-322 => -3.01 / 2.95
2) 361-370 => 0.50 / 2.42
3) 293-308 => -2.16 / 2.63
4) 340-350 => -0.12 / 2.51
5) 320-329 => -2.50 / 3.06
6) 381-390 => 0.12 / 2.6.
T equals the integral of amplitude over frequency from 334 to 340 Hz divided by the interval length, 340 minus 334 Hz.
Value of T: 2.76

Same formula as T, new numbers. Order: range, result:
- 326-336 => 2.82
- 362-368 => 2.43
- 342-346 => 2.54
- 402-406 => 2.79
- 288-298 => 2.51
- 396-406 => 2.69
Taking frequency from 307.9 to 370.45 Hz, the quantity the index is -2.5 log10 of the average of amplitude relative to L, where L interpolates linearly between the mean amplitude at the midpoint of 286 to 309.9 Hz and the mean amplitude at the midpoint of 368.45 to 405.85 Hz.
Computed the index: -0.035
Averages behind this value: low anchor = 2.57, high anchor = 2.62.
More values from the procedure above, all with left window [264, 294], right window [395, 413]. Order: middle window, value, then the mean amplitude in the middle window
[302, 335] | -0.20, 2.87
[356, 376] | 0.04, 2.49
